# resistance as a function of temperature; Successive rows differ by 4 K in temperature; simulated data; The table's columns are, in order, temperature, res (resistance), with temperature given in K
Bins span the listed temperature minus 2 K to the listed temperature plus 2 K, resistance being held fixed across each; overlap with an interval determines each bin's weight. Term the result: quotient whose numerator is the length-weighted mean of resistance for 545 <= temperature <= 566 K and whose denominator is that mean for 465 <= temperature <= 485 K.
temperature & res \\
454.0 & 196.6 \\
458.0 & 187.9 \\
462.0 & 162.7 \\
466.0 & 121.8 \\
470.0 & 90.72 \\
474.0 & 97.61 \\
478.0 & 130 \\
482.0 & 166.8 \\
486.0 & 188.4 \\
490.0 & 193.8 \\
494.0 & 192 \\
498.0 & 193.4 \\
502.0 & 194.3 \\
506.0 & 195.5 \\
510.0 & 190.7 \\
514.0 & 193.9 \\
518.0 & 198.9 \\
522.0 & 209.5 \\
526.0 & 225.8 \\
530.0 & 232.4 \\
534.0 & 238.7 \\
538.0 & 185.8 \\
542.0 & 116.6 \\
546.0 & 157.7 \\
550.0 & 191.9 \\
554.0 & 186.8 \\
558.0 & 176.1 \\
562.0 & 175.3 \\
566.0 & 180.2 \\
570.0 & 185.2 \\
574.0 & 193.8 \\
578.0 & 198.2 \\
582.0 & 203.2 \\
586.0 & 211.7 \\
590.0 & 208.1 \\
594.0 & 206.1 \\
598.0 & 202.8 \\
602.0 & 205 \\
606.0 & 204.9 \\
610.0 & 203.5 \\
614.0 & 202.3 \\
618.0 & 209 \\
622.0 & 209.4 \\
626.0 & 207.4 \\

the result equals 1.43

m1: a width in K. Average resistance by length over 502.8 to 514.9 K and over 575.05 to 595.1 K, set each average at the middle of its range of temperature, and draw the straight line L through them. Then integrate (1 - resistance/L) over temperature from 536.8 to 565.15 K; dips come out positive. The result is 4.2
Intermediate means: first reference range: 193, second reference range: 205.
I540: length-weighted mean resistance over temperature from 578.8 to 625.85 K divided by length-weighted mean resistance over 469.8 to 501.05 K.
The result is 1.3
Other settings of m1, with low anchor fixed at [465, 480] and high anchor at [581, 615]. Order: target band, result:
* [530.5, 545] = -2.4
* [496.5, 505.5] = -4.3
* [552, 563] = -0.3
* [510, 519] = -3.4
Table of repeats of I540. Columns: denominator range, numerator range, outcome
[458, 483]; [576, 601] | 1.56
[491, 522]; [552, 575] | 0.94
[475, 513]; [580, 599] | 1.14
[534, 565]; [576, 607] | 1.17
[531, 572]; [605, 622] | 1.14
